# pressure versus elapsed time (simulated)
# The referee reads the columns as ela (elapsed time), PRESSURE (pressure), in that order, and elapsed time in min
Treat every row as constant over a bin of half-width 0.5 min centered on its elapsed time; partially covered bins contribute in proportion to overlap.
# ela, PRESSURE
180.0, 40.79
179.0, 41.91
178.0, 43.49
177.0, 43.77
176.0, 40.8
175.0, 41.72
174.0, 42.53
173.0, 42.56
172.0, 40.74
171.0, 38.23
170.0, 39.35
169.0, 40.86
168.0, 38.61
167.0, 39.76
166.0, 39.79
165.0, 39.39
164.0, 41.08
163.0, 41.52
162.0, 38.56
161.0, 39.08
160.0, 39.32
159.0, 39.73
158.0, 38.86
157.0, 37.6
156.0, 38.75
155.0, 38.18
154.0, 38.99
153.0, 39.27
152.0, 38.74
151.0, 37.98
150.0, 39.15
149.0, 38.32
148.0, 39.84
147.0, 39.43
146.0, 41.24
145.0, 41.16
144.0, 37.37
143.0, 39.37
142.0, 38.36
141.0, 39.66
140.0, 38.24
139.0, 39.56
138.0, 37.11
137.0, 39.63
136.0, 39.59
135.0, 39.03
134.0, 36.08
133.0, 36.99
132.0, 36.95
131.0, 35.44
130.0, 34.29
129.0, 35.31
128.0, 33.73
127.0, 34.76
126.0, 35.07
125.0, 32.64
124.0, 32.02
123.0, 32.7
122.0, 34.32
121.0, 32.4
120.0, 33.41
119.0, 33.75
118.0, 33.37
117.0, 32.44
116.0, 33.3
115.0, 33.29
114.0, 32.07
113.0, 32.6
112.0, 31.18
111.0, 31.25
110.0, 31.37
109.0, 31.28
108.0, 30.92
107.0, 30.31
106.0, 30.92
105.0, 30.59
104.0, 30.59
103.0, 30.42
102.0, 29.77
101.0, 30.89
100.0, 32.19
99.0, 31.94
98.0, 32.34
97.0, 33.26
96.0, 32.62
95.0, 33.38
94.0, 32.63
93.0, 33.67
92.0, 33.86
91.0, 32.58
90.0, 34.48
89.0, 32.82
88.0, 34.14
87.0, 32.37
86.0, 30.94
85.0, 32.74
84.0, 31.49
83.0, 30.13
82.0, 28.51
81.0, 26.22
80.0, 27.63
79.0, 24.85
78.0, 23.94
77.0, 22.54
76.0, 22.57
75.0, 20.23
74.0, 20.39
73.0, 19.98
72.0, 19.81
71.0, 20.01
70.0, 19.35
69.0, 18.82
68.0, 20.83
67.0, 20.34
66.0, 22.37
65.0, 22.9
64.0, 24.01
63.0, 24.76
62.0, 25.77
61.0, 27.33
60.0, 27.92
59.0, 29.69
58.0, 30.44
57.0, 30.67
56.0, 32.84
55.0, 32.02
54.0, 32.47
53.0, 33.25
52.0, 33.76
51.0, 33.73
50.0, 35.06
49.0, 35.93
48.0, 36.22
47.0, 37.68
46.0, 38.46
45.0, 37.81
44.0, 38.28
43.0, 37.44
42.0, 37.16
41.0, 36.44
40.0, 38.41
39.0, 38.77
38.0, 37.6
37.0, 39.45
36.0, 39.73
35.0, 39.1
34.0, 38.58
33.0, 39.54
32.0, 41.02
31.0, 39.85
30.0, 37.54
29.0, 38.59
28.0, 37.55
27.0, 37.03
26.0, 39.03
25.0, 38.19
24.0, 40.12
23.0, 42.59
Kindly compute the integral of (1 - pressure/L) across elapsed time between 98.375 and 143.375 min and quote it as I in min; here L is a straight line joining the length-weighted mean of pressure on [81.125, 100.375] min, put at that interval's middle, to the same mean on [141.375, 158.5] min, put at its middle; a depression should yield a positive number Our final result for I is 2.21 min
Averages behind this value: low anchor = 32.3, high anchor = 39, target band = 34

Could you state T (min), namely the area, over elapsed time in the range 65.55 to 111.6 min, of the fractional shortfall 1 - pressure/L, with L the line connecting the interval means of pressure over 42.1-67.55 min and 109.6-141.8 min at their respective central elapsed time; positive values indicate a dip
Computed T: 6.6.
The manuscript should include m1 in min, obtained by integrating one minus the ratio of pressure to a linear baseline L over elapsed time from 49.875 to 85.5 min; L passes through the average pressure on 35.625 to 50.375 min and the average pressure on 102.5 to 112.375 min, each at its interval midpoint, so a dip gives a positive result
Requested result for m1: 8.9 min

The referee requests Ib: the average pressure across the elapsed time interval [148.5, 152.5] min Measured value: 38.5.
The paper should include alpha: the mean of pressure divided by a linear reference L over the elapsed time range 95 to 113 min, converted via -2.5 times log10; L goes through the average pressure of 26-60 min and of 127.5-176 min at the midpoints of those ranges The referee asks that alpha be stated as 0.202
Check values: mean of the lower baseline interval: 36.3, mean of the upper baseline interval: 38.9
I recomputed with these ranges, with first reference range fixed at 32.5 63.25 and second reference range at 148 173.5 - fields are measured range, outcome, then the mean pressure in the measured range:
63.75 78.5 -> 6.0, 21.2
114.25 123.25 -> 1.1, 33.2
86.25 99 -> 1.2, 33.1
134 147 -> -0.2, 39.1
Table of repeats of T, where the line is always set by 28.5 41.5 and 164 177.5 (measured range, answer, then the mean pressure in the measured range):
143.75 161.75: 0.6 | 39.1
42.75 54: 0.9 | 36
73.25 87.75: 4.7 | 26.8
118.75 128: 1.5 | 33.5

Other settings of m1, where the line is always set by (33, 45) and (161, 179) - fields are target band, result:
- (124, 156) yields 2.0 min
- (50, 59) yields 1.4 min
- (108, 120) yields 2.2 min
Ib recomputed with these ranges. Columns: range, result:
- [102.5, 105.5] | 30.5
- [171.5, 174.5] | 41.9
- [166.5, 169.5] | 39.7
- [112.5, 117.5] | 32.7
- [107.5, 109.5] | 31.1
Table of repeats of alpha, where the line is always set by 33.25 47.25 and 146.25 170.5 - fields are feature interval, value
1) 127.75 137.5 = 0.07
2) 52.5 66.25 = 0.33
